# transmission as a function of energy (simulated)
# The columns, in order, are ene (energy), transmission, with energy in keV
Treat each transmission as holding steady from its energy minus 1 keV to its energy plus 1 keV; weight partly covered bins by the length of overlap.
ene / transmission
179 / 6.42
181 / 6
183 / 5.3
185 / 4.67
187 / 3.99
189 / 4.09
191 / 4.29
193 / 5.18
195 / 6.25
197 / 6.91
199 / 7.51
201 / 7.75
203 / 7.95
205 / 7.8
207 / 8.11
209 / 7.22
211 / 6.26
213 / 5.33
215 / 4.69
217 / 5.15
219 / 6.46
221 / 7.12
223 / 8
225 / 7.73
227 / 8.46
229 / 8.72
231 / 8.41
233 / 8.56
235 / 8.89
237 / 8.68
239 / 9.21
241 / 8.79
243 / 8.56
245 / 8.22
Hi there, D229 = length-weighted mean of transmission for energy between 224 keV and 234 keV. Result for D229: 8.38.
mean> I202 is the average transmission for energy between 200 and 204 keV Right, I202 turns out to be 7.85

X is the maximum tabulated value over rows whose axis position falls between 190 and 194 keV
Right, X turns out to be 5.18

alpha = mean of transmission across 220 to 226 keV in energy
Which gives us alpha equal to 7.62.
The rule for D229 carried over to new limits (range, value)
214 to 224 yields 6.28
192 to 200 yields 6.46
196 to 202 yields 7.39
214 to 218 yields 4.92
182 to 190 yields 4.51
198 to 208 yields 7.82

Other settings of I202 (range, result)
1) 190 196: 5.24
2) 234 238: 8.79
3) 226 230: 8.59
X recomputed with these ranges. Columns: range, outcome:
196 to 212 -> 8.11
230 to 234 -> 8.56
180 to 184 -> 6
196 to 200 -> 7.51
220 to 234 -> 8.72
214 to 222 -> 7.12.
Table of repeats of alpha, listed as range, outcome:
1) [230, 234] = 8.48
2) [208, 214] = 6.27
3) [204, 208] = 7.96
